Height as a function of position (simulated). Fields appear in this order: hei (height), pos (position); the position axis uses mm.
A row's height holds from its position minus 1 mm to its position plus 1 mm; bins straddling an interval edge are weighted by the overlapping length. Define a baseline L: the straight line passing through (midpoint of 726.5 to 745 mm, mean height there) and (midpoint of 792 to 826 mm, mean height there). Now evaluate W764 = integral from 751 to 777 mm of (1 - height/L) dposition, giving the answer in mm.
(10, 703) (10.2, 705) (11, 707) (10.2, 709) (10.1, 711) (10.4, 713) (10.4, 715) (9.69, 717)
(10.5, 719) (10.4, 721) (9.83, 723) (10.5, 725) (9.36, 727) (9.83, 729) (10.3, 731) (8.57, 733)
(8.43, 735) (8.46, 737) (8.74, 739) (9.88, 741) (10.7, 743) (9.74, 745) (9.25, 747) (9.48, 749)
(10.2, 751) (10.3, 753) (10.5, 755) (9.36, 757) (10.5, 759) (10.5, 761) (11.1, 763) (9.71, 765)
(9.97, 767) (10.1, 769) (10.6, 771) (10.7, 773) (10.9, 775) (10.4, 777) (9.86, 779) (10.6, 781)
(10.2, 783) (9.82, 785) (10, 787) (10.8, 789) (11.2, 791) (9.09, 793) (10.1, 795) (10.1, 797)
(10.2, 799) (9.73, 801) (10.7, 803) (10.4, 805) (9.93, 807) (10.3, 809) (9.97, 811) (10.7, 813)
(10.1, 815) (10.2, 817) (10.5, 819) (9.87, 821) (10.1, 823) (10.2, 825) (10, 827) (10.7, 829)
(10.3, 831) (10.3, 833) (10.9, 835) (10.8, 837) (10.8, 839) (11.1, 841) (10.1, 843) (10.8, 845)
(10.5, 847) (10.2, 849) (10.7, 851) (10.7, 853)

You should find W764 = -1.8 mm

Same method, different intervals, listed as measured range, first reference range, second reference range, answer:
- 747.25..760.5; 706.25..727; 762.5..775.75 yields 0.4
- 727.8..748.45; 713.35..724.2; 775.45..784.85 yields 1.7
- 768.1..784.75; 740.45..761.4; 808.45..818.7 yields -0.4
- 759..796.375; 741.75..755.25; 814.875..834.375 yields -0.8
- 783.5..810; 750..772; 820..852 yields 0.4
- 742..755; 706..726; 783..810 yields 0.3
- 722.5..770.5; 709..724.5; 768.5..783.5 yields 2.4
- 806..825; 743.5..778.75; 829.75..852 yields 0.5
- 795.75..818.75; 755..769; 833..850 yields 0.5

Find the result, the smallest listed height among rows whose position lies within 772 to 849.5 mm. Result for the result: 9.09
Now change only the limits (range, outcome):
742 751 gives 9.25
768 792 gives 9.82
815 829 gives 9.87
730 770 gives 8.43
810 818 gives 9.97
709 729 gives 9.36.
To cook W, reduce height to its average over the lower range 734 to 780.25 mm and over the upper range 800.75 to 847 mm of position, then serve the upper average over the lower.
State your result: 1.0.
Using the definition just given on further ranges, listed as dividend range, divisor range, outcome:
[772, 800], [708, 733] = 1.02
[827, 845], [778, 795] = 1.04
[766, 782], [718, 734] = 1.05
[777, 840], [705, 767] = 1.03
